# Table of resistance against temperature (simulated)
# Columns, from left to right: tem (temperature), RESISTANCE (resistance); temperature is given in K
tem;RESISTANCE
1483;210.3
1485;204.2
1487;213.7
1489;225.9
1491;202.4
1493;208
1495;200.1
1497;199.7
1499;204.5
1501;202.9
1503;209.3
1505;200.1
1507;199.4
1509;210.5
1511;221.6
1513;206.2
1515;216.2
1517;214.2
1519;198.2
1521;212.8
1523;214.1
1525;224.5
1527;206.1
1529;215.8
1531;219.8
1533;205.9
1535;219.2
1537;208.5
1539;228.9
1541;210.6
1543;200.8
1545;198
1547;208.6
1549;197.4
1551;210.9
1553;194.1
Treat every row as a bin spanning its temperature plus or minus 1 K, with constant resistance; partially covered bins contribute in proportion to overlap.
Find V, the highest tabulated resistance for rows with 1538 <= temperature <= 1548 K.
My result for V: 228.9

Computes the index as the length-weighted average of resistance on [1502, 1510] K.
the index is 205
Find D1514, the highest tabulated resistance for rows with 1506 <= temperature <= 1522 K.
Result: 221.6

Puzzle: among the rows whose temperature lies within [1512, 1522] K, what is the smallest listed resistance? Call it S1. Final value 198.2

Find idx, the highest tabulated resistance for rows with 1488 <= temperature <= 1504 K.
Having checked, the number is 225.9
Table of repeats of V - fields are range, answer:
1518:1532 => 224.5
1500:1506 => 209.3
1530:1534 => 219.8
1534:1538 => 219.2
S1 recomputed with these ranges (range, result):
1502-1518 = 199.4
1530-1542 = 205.9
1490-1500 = 199.7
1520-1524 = 212.8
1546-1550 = 197.4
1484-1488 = 204.2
